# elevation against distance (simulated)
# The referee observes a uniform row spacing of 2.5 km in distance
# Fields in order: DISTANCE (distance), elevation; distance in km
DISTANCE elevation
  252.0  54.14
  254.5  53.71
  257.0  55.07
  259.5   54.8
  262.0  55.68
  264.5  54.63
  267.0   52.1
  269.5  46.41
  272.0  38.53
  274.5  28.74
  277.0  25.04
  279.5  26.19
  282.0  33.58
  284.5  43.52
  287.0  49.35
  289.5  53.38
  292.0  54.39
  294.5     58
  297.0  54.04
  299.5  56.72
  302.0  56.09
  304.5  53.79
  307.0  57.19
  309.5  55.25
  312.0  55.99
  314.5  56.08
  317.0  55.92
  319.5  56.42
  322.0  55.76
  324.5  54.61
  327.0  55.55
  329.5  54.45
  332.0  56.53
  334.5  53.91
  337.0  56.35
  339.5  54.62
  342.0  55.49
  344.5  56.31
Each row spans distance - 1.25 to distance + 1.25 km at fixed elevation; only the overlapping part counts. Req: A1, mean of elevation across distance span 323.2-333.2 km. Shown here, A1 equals 55.3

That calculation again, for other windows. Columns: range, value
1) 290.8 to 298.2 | 55.5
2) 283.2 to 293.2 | 50.1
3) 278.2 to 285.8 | 34.5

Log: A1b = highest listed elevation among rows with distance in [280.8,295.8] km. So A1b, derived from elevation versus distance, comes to 58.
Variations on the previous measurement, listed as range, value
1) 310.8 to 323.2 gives 56.42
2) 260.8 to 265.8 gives 55.68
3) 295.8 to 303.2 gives 56.72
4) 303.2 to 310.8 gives 57.19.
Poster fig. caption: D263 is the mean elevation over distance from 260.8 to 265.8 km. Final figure 55.1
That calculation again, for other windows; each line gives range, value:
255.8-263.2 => 55.2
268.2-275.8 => 37.9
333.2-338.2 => 55.1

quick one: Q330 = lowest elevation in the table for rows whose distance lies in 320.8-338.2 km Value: 53.91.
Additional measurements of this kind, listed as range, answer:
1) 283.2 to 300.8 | 43.52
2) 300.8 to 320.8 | 53.79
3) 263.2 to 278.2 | 25.04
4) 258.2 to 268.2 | 52.1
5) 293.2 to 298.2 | 54.04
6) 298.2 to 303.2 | 56.09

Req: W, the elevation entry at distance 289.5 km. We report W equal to 53.38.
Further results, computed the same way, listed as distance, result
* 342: 55.49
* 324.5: 54.61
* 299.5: 56.72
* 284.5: 43.52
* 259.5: 54.8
